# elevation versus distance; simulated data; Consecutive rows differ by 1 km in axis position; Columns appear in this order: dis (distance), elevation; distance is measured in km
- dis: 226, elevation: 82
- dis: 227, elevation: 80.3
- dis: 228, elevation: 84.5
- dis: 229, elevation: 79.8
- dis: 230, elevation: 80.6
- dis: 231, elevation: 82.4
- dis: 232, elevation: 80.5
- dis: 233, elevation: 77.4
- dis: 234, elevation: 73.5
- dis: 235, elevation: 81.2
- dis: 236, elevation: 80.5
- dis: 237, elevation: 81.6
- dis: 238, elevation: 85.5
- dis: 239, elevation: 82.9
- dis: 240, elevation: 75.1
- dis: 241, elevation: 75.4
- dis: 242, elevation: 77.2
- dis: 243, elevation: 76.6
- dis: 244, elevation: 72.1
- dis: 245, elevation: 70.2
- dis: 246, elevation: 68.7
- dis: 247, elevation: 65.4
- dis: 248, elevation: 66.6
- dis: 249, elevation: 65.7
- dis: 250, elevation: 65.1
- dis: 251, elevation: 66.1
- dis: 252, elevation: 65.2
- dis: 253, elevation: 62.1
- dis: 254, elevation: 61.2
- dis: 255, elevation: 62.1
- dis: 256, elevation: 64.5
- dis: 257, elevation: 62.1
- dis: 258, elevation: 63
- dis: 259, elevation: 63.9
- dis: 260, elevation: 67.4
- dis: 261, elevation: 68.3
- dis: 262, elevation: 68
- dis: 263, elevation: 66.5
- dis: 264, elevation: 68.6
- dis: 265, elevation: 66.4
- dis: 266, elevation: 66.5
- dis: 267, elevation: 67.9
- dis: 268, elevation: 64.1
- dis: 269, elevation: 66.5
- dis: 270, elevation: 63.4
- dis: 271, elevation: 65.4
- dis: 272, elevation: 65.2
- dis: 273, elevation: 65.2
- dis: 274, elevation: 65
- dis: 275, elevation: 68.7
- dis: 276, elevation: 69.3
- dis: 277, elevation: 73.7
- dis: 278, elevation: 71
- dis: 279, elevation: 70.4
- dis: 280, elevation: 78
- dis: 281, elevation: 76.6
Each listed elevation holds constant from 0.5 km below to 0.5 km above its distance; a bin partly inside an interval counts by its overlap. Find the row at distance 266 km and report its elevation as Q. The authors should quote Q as 66.5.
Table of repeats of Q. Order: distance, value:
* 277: 73.7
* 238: 85.5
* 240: 75.1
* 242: 77.2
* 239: 82.9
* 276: 69.3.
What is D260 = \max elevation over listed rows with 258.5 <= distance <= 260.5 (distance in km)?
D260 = 67.4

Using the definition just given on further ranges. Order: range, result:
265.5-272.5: 67.9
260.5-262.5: 68.3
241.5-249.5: 77.2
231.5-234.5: 80.5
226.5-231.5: 84.5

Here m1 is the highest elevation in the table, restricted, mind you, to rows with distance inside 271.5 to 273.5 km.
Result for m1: 65.2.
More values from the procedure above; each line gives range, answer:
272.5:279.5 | 73.7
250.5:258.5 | 66.1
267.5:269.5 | 66.5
